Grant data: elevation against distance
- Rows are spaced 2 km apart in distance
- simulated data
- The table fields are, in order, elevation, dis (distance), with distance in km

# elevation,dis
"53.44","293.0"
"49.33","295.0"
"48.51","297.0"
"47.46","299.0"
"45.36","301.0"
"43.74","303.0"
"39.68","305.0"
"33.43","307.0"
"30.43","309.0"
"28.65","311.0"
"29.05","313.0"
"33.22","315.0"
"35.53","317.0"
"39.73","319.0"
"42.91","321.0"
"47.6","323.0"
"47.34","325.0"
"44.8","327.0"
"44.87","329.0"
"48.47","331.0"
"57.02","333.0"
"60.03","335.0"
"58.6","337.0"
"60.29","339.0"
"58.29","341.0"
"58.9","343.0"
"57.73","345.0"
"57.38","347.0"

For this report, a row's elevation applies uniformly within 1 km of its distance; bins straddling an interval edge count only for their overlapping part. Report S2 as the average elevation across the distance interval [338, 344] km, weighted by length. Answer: 59.2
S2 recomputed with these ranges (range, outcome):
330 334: 52.7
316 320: 37.6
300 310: 38.5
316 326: 42.6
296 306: 45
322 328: 46.6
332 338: 58.6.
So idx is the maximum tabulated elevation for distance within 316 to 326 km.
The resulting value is 47.6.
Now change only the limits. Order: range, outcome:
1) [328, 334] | 57.02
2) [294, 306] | 49.33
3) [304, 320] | 39.73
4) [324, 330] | 47.34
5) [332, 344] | 60.29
